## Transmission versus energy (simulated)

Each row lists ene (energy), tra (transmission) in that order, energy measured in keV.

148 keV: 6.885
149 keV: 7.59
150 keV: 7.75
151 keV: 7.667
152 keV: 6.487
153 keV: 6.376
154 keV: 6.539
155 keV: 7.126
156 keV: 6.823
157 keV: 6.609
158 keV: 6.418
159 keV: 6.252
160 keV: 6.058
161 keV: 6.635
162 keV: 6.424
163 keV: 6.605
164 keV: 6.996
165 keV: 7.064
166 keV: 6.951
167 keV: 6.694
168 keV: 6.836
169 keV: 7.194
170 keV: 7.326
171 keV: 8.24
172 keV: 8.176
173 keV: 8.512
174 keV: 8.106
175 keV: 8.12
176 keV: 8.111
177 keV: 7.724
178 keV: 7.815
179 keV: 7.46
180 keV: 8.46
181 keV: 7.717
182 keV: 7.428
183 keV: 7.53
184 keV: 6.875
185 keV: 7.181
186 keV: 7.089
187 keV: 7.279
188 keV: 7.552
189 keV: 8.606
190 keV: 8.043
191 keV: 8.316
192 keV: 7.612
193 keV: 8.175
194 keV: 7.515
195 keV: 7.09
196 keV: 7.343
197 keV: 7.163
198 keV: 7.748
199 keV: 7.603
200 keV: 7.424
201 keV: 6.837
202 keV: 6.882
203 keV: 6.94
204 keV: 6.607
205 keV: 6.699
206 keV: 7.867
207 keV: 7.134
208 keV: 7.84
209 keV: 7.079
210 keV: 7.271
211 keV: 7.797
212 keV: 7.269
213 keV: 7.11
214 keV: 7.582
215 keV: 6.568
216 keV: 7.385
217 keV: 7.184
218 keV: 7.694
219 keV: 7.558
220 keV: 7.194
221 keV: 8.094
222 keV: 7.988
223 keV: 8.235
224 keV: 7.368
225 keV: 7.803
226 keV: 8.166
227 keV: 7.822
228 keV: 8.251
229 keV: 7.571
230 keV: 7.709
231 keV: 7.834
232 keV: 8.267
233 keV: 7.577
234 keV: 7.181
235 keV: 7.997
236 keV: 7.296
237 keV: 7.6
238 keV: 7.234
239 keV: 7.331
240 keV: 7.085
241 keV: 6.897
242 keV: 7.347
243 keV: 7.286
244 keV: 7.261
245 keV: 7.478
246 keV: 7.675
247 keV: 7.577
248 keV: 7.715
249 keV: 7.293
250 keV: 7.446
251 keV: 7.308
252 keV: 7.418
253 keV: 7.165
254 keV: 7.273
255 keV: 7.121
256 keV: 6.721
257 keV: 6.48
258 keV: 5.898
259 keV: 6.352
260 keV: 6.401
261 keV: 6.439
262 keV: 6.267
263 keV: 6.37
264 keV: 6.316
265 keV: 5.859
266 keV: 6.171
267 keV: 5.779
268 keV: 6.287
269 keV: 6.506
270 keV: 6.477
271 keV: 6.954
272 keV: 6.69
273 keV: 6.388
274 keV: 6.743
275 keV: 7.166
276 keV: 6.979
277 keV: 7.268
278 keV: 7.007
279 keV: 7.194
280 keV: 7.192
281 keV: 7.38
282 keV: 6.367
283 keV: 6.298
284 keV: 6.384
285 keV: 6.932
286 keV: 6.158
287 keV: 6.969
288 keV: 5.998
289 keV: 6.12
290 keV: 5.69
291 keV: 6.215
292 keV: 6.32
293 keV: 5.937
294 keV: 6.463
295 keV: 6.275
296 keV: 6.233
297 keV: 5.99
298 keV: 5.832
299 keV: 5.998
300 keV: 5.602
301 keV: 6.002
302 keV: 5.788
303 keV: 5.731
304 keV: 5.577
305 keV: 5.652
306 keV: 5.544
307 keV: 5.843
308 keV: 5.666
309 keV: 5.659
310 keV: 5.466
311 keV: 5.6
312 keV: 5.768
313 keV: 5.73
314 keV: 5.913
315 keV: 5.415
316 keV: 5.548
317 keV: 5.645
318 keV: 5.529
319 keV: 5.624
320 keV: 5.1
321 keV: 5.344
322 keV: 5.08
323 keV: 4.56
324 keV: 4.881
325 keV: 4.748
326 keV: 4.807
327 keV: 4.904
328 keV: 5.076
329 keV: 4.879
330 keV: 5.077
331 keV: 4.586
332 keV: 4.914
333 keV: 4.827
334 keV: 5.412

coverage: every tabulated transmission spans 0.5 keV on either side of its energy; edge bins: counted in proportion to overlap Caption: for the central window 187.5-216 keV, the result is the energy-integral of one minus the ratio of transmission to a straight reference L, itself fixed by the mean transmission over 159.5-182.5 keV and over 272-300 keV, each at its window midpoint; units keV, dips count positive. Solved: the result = -1.0 keV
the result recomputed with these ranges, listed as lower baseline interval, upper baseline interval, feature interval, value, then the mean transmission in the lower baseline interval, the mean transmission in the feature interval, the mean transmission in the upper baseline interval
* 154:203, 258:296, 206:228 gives -1.70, 7.36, 7.55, 6.48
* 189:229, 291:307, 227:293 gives -2.99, 7.51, 6.92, 5.94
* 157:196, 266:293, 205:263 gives -3.36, 7.41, 7.35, 6.57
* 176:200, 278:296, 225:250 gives -1.81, 7.63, 7.56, 6.47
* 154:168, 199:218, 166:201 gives -3.55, 6.67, 7.63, 7.22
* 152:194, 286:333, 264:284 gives -2.03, 7.33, 6.65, 5.59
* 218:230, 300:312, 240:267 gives 0.64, 7.81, 6.89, 5.68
